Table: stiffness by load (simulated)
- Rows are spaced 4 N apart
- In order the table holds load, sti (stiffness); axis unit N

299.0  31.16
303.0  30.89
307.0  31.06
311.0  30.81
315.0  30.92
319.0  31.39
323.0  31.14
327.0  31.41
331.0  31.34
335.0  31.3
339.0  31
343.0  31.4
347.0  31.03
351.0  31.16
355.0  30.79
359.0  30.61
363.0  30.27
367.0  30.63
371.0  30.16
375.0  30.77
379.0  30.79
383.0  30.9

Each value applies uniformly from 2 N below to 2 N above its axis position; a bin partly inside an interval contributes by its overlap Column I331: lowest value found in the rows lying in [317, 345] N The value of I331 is 31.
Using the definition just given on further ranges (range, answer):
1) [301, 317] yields 30.81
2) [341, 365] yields 30.27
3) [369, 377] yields 30.16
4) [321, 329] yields 31.14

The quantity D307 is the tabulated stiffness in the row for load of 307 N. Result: 31.06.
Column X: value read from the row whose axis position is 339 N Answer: 31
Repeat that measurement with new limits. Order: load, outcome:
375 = 30.77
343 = 31.4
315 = 30.92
